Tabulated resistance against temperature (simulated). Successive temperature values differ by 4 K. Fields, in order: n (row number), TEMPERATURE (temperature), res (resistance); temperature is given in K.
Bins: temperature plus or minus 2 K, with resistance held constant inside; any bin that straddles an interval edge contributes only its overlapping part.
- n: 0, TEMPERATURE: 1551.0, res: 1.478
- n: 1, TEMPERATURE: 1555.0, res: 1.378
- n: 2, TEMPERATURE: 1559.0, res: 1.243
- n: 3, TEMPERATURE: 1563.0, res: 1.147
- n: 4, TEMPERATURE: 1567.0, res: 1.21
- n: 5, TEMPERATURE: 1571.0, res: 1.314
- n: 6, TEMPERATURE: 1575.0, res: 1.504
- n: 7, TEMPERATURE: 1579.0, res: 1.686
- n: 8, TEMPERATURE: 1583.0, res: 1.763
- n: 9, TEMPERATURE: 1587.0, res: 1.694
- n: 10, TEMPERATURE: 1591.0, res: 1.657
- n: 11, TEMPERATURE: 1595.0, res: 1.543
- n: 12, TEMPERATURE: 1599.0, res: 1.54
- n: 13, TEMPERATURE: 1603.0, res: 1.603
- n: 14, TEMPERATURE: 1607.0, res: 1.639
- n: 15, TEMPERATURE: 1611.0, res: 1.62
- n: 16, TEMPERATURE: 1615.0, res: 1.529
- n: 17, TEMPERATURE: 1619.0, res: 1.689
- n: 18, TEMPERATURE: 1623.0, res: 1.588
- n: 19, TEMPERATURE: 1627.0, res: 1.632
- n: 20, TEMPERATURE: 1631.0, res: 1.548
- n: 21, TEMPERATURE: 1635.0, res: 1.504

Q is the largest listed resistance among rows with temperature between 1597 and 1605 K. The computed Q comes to 1.603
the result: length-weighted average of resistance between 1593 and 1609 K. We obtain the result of 1.58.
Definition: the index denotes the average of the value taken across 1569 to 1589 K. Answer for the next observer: 1.59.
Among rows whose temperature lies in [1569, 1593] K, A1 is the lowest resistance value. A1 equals 1.314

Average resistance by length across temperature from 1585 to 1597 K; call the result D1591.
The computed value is 1.63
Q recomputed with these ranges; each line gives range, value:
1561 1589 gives 1.763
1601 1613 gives 1.639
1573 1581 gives 1.686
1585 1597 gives 1.694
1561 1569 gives 1.21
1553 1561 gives 1.378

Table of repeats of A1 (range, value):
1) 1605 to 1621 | 1.529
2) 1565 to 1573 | 1.21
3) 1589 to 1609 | 1.54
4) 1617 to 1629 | 1.588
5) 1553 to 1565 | 1.147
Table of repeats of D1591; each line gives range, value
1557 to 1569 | 1.2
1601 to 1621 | 1.62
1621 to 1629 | 1.61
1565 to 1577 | 1.34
